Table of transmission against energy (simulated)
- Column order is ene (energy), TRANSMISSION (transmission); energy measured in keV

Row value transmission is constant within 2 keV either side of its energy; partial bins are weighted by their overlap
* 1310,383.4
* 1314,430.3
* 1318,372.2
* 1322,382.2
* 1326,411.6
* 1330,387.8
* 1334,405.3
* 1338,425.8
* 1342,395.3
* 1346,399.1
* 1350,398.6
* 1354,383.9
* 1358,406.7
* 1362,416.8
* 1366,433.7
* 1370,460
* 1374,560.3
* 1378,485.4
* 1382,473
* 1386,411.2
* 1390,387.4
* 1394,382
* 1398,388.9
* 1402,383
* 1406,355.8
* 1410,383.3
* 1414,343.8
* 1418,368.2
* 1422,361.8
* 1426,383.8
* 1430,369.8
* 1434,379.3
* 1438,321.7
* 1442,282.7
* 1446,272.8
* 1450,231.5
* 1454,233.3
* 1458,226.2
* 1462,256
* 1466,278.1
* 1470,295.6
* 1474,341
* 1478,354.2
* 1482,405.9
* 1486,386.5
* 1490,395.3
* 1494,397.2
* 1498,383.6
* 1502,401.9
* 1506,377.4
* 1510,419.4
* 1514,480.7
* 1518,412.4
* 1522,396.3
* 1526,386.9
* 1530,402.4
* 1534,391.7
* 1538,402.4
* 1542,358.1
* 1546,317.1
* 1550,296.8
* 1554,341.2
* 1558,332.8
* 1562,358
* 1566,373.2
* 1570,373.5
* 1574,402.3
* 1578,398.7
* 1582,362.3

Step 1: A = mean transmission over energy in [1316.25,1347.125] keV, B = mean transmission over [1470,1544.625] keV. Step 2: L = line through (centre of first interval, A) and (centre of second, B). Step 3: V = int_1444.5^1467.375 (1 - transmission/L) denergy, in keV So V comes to 8.4 keV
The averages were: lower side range 398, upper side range 391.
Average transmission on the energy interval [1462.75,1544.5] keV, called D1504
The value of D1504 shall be 381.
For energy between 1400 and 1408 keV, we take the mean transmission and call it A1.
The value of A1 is 369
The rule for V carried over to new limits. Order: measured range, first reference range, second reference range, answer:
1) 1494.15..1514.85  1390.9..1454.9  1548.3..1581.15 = -3.2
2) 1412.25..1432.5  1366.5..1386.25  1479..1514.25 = 3.8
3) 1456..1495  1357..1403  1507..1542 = 7.9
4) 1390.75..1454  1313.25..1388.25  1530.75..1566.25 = 8.5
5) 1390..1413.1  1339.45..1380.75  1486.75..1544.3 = 2.6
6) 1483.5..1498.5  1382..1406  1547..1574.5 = -0.9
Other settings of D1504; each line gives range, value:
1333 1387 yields 433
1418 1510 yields 336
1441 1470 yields 256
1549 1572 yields 348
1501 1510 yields 395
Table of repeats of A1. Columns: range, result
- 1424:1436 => 378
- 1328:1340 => 406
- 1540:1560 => 329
